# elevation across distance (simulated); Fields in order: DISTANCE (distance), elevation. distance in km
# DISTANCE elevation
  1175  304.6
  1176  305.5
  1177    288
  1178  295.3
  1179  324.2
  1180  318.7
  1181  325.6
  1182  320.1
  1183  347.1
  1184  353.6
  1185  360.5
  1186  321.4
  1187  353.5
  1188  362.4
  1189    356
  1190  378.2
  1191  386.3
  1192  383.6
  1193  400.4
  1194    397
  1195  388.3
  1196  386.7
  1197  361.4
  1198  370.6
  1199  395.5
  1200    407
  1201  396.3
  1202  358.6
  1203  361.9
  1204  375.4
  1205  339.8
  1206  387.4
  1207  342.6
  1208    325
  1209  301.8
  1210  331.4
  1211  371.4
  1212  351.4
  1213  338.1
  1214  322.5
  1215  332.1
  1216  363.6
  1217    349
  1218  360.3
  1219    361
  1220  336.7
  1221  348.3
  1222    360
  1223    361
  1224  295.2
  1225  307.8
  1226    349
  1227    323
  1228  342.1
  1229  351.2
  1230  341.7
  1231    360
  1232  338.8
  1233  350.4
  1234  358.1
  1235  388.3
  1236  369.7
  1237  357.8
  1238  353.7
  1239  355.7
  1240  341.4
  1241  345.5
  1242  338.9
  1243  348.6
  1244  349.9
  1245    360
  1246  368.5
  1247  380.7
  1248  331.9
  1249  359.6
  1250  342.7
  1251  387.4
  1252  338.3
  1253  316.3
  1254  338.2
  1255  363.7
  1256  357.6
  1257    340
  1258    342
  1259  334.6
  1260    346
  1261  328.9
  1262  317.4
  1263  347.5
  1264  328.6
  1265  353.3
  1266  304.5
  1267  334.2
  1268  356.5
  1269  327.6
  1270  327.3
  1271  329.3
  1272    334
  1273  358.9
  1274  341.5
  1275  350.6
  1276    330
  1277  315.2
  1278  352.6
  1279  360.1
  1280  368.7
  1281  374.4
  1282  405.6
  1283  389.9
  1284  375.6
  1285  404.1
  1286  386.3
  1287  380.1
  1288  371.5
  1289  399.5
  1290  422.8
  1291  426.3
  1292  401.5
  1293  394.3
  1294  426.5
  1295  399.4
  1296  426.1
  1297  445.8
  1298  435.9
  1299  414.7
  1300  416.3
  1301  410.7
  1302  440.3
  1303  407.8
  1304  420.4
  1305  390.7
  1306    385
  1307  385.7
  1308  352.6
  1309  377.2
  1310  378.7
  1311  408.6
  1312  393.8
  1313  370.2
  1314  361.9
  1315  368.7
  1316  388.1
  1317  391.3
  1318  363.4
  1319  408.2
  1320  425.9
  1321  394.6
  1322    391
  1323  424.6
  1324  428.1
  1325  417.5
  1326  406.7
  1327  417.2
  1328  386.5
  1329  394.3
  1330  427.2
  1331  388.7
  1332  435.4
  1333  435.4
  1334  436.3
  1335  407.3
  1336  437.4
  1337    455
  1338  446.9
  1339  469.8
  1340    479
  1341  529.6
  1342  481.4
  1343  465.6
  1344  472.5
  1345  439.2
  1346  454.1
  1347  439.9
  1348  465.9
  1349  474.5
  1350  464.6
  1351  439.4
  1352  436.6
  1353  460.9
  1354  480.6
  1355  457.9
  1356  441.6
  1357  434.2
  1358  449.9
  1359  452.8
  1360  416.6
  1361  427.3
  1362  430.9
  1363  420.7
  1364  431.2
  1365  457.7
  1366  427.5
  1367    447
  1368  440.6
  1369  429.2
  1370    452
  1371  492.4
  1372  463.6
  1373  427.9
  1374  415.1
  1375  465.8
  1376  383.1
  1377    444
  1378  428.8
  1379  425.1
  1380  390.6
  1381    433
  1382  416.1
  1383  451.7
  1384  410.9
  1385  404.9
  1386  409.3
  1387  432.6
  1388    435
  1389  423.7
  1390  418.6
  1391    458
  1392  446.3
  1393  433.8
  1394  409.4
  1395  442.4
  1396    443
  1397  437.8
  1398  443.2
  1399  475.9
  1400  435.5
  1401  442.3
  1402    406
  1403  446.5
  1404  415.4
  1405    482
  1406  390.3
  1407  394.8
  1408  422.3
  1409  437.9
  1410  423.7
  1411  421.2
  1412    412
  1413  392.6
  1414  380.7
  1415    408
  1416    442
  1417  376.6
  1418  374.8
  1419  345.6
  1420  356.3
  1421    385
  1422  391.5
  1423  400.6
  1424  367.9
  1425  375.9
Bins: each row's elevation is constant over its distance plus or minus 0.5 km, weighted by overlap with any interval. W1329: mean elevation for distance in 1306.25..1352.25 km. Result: 422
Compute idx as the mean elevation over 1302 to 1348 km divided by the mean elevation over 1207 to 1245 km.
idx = 1.2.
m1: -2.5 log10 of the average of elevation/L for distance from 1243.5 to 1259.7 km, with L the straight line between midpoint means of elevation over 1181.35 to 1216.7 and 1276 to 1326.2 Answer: 0.08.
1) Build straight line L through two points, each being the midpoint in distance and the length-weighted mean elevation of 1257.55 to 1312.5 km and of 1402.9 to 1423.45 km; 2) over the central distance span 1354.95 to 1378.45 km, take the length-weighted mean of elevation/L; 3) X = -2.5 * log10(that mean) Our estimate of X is -0.12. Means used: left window 375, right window 404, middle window 439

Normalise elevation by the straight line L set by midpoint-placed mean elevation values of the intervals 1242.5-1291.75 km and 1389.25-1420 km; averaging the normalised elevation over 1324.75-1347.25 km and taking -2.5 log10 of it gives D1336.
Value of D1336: -0.14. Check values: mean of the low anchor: 356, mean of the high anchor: 421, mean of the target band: 440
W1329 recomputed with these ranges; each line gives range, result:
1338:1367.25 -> 453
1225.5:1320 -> 368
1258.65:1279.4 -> 337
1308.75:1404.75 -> 431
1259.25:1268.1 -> 334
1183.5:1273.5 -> 352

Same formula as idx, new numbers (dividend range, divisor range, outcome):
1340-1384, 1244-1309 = 1.21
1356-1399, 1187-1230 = 1.21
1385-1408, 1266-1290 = 1.20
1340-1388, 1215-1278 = 1.28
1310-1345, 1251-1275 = 1.24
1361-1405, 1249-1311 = 1.17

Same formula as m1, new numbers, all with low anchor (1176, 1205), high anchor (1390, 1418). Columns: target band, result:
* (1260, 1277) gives 0.144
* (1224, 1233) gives 0.102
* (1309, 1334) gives -0.002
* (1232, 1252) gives 0.054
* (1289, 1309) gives -0.046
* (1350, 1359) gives -0.104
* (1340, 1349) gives -0.155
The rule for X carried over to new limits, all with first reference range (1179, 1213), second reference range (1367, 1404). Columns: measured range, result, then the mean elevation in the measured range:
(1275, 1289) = 0.07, 371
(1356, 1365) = -0.03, 435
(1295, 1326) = 0.01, 401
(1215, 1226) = 0.08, 344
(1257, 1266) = 0.15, 336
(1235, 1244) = 0.07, 353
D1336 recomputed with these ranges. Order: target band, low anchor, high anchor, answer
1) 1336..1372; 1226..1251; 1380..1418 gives -0.12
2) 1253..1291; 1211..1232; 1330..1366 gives 0.09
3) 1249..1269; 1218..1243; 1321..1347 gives 0.09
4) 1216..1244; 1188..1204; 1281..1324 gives 0.11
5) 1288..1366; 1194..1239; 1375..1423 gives -0.08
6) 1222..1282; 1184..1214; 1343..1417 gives 0.12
